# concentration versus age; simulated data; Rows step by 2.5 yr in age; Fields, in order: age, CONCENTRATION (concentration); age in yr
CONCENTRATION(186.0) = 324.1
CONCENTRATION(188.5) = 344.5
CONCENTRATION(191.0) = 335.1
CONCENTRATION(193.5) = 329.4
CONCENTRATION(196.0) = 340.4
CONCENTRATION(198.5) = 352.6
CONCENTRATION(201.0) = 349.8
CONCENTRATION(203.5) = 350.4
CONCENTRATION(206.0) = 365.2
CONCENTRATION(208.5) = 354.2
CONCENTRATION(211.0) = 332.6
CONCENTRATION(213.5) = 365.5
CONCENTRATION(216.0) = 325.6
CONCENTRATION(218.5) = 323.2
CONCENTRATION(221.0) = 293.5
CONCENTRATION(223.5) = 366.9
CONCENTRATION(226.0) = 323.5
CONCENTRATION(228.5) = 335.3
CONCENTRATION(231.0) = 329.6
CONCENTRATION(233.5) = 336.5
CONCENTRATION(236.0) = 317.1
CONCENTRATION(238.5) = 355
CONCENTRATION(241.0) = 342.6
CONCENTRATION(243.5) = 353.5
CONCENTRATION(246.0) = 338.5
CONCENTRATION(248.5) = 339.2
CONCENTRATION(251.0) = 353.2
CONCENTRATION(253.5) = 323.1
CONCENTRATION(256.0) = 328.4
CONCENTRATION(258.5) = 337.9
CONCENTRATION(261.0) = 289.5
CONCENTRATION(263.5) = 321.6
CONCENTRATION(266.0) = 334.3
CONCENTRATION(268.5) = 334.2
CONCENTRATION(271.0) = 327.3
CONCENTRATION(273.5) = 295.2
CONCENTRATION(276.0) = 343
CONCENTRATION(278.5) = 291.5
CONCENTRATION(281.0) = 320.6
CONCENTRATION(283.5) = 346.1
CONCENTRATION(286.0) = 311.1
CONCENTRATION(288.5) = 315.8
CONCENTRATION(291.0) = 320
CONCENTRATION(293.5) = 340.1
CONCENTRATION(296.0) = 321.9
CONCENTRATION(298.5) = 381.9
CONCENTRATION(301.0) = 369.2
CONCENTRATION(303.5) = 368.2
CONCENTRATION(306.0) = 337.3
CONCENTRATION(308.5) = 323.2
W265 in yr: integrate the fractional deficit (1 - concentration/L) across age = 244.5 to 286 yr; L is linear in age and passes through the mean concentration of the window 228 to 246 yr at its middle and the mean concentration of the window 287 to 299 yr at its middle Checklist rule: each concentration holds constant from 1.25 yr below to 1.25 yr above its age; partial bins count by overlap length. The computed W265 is 1.2 yr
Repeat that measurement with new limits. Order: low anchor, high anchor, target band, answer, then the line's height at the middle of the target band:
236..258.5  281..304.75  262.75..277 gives 0.61 yr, 340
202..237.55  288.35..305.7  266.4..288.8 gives 1.50 yr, 344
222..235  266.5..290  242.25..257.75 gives -0.43 yr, 330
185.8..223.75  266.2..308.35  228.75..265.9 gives 0.34 yr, 336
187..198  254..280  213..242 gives -0.34 yr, 330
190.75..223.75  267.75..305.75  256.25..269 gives 0.45 yr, 335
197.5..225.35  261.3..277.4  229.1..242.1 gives -0.05 yr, 335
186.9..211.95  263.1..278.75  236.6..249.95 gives -0.52 yr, 332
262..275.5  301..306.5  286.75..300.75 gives 0.45 yr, 348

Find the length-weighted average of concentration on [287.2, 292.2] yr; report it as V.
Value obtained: 318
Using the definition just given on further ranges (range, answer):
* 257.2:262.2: 314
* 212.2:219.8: 338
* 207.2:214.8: 351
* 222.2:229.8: 342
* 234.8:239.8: 336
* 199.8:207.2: 355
